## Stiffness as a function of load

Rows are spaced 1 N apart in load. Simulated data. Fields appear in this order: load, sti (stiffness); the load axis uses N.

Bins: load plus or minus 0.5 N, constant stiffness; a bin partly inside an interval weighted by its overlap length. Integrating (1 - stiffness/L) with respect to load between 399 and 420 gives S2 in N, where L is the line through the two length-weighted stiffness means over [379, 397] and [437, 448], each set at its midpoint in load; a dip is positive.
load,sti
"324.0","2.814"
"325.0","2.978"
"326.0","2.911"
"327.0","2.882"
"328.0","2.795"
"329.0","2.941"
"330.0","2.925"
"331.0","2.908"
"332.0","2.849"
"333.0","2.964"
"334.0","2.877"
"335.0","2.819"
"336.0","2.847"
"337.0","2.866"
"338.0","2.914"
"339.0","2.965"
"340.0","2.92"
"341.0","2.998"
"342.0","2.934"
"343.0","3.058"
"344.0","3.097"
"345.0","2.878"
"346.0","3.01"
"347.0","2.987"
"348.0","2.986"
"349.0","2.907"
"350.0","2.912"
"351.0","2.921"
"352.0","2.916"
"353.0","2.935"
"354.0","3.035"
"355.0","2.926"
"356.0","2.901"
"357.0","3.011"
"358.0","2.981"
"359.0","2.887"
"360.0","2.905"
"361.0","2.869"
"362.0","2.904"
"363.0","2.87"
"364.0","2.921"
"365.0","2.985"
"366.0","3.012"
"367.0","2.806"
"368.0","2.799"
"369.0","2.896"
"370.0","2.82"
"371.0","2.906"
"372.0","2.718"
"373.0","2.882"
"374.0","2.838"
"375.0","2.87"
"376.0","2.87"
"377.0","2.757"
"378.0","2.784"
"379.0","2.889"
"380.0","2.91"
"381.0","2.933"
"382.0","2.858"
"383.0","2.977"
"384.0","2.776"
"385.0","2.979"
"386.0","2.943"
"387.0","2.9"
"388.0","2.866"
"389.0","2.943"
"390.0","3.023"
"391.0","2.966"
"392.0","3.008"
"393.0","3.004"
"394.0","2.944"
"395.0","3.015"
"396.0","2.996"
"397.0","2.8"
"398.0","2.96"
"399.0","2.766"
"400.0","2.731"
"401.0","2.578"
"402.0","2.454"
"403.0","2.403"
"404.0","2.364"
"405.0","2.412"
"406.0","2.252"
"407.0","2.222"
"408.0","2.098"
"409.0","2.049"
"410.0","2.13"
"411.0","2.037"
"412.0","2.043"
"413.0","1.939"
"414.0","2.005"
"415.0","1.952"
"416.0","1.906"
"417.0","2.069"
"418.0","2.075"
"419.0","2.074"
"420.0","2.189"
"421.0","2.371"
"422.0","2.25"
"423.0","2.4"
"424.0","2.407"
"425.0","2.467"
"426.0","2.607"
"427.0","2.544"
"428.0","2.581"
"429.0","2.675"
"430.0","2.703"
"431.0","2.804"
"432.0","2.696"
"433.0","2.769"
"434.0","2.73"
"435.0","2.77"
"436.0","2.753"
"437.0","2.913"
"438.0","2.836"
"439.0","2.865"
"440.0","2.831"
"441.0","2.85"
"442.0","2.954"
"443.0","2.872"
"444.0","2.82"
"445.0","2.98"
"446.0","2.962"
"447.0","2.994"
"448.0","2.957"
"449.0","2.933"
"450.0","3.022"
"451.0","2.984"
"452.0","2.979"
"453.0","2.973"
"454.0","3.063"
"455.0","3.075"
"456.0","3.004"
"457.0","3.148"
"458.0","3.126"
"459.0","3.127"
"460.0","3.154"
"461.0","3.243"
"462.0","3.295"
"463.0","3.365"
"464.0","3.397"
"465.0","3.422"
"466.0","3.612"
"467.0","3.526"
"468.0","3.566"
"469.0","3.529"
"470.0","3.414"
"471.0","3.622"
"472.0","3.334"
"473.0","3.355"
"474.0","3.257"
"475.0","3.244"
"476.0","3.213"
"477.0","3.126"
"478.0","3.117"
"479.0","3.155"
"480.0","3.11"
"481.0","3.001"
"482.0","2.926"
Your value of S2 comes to 5.2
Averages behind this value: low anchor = 2.94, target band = 2.2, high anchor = 2.9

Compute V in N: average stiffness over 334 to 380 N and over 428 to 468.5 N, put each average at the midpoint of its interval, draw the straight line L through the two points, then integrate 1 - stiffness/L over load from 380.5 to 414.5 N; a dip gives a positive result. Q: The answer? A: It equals 3.7 N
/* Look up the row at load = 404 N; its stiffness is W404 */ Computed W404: 2.364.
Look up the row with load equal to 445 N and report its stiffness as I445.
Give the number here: 2.98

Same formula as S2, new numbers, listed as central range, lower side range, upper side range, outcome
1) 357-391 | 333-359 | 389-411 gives -1.4 N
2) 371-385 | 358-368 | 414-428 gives -0.6 N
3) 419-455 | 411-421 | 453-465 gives -2.2 N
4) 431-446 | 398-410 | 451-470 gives 0.5 N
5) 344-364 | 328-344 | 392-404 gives -0.4 N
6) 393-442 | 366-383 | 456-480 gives 9.1 N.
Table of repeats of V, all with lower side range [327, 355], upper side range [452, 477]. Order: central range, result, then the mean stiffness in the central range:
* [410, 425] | 4.84 N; 2.13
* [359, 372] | 0.51 N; 2.88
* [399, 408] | 1.97 N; 2.43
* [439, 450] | 1.06 N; 2.92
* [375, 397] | 1.03 N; 2.92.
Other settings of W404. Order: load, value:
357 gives 3.011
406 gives 2.252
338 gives 2.914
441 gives 2.85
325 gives 2.978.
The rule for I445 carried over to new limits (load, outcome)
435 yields 2.77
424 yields 2.407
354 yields 3.035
